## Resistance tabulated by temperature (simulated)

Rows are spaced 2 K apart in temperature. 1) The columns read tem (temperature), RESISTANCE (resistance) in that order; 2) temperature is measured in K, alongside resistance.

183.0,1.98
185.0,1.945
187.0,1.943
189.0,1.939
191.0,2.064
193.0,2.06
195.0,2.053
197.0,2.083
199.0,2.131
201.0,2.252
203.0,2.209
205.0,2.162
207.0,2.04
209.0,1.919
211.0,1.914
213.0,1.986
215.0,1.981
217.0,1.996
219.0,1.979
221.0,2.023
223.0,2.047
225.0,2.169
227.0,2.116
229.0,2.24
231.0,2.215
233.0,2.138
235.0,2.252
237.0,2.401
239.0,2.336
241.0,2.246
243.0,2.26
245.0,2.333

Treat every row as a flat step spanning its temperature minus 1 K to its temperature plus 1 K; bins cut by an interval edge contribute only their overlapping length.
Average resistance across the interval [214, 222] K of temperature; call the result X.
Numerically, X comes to 1.99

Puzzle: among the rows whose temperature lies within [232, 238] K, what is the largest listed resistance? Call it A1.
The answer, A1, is 2.401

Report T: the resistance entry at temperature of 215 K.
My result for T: 1.981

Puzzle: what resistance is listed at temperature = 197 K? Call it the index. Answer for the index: 2.083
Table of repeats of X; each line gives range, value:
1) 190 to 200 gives 2.08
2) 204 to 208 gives 2.1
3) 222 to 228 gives 2.11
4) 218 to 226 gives 2.05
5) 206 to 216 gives 1.97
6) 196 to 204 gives 2.17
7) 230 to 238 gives 2.25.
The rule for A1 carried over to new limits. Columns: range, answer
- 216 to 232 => 2.24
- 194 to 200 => 2.131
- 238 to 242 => 2.336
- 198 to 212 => 2.252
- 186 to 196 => 2.064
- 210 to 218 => 1.996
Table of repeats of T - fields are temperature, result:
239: 2.336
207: 2.04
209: 1.919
